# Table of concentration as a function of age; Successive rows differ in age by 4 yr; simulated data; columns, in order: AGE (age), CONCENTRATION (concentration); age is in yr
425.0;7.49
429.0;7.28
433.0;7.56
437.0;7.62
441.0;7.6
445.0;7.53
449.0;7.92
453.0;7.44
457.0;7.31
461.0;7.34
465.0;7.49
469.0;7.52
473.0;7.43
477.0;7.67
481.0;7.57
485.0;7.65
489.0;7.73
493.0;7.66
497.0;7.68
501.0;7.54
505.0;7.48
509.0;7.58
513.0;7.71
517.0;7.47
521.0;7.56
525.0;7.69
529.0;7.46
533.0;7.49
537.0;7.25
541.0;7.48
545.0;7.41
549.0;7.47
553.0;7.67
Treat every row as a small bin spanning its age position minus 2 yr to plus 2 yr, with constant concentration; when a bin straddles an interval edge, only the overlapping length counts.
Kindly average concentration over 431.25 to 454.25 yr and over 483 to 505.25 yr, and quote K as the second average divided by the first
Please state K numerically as 1.00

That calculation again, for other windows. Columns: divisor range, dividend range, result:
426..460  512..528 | 1.01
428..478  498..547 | 1.00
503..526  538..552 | 0.98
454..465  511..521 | 1.03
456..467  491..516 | 1.03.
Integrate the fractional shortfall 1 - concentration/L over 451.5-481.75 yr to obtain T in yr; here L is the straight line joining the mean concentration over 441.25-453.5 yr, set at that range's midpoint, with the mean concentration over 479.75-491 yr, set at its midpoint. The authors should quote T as 0.7 yr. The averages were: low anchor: 7.65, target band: 7.47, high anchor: 7.66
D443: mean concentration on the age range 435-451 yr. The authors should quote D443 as 7.67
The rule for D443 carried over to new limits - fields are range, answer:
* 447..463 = 7.5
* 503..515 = 7.59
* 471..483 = 7.56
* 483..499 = 7.68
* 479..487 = 7.61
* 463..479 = 7.53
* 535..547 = 7.38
